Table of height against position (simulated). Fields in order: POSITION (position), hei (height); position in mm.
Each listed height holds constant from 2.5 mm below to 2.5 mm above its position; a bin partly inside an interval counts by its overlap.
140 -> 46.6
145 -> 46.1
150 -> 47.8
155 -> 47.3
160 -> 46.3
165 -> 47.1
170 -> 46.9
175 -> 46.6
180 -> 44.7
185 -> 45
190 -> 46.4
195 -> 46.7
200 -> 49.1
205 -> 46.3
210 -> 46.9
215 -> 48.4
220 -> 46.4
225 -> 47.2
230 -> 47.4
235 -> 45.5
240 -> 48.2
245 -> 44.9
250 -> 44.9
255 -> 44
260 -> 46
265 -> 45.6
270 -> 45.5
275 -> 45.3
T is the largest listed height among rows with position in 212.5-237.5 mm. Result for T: 48.4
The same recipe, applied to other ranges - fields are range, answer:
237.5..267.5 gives 48.2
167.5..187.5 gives 46.9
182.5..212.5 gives 49.1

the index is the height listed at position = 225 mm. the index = 47.2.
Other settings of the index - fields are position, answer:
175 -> 46.6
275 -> 45.3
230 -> 47.4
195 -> 46.7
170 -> 46.9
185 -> 45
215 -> 48.4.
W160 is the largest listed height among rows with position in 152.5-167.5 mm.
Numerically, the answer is 47.3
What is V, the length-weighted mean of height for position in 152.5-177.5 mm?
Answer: 46.8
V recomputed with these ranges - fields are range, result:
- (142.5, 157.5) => 47.1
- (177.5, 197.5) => 45.7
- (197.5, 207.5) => 47.7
